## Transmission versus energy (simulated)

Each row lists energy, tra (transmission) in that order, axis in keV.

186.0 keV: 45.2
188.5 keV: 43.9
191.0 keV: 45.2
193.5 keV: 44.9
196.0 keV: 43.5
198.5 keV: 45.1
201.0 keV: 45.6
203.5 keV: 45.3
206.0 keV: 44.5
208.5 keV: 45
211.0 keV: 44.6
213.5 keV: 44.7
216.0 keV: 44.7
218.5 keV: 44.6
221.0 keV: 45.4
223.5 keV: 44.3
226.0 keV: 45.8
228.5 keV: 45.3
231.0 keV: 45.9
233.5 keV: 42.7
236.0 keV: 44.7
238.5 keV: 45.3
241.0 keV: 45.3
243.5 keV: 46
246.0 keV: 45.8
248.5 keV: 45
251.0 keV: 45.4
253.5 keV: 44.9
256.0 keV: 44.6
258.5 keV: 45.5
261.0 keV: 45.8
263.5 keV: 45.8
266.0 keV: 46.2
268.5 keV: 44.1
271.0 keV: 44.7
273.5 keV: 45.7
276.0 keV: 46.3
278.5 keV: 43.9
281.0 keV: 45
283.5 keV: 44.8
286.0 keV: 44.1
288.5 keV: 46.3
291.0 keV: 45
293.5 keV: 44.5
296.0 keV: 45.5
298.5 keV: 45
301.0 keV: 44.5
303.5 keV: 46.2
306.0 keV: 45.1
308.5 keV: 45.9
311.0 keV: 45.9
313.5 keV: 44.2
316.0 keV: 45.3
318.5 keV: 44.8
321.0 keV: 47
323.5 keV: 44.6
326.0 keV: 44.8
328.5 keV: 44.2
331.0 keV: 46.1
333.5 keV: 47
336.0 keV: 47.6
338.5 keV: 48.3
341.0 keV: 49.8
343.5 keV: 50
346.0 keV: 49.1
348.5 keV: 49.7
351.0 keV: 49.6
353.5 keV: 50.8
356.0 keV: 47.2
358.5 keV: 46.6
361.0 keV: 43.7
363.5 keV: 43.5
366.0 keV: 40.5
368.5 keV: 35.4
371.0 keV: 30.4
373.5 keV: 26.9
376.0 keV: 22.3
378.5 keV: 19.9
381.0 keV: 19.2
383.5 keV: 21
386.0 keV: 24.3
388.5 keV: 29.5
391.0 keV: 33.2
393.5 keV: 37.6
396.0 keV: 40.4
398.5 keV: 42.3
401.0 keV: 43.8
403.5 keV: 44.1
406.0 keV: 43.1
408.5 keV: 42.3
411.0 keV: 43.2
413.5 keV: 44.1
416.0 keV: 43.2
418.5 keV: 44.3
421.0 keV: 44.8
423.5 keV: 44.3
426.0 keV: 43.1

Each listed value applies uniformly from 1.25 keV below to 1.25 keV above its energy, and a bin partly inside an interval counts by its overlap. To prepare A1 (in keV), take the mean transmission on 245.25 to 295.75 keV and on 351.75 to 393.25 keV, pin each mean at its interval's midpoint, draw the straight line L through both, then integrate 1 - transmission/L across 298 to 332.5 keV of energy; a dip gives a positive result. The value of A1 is -4.45 keV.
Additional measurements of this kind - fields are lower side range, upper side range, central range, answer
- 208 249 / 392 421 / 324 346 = -1.9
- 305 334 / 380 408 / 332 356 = -4.1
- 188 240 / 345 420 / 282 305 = -1.8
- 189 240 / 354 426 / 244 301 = -3.8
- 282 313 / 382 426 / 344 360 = -2.5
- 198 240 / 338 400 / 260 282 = -1.4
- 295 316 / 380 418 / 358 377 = 1.9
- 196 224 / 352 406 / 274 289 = -1.5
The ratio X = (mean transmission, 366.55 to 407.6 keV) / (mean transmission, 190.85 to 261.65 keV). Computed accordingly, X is 0.72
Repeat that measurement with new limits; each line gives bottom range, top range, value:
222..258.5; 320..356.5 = 1.06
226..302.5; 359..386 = 0.67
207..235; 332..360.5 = 1.08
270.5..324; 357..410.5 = 0.77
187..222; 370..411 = 0.73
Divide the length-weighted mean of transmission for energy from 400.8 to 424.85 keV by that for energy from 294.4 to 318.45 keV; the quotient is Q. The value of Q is 1.0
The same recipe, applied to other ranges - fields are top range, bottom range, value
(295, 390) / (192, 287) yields 0.92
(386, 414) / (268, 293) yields 0.88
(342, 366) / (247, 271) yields 1.05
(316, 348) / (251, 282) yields 1.04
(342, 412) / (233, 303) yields 0.85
